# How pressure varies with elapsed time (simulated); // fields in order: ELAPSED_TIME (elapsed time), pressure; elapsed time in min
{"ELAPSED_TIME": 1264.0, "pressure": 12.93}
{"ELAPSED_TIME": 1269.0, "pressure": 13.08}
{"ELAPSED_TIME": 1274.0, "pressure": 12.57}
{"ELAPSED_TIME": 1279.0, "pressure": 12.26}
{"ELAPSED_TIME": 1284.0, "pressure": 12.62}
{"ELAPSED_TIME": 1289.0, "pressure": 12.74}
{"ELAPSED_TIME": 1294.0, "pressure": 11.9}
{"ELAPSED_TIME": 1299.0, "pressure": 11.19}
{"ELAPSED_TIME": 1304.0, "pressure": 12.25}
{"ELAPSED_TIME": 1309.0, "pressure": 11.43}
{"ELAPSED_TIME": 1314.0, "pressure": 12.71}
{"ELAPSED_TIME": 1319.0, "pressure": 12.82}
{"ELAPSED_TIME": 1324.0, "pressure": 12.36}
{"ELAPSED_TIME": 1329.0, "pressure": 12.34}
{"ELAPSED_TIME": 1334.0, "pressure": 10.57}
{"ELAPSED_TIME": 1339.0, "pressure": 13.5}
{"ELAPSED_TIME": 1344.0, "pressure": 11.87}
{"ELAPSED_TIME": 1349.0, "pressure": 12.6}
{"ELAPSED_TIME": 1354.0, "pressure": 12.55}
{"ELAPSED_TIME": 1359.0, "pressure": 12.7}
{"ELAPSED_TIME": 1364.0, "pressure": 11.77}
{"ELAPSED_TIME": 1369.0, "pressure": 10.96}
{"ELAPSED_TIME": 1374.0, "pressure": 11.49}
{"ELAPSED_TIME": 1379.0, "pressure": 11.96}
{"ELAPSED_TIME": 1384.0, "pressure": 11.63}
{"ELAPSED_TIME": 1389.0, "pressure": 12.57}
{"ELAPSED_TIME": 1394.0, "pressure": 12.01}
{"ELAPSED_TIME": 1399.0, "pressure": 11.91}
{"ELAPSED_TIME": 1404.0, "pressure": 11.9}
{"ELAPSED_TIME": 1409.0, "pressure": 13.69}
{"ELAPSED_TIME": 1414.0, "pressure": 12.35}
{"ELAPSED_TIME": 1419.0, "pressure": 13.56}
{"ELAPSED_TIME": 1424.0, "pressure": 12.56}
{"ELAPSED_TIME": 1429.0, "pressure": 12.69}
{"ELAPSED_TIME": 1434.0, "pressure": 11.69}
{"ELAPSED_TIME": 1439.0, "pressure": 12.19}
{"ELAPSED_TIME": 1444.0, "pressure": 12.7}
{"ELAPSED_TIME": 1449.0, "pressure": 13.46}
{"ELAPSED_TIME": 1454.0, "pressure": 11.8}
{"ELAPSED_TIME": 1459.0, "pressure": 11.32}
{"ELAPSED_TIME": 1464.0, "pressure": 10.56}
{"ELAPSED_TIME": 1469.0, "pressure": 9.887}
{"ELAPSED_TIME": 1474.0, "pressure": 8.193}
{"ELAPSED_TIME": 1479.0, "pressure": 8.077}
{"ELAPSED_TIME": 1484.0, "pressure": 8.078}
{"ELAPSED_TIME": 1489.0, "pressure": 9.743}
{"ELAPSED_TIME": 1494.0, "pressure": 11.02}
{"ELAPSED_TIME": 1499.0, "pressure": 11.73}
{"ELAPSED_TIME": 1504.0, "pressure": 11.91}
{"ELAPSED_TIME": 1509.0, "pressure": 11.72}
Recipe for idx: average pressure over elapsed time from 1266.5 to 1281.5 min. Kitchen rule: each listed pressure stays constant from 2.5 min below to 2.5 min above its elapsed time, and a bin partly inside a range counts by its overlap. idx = 12.6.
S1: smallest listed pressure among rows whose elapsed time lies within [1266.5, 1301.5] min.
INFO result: 11.19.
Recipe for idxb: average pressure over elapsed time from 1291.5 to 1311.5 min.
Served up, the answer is 11.7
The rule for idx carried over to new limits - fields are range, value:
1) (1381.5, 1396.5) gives 12.1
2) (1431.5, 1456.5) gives 12.4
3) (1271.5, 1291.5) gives 12.5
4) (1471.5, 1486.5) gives 8.12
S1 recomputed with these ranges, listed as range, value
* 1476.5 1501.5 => 8.077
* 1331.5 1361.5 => 10.57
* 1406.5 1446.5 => 11.69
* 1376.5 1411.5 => 11.63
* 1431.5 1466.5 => 10.56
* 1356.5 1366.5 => 11.77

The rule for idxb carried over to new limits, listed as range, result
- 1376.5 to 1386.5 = 11.8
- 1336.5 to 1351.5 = 12.7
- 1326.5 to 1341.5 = 12.1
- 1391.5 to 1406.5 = 11.9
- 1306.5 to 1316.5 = 12.1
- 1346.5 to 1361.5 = 12.6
